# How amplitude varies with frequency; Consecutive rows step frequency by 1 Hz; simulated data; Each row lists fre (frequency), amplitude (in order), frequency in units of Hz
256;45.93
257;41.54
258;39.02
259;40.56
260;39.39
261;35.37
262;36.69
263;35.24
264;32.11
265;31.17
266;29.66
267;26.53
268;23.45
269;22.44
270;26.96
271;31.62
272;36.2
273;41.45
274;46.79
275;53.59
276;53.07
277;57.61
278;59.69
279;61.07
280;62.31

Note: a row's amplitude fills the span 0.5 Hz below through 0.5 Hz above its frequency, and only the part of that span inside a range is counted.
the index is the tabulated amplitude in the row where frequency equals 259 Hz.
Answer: 40.56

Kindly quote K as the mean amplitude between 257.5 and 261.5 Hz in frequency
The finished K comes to 38.6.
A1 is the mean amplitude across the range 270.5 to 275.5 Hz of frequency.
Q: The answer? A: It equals 41.9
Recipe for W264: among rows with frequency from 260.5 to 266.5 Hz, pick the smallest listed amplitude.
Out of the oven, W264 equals 29.66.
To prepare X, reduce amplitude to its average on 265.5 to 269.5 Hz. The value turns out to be 25.5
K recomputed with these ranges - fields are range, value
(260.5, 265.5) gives 34.1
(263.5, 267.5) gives 29.9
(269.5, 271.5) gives 29.3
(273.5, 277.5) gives 52.8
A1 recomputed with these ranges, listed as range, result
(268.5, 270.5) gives 24.7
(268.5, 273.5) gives 31.7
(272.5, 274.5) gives 44.1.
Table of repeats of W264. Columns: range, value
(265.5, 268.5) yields 23.45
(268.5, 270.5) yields 22.44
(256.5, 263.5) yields 35.24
